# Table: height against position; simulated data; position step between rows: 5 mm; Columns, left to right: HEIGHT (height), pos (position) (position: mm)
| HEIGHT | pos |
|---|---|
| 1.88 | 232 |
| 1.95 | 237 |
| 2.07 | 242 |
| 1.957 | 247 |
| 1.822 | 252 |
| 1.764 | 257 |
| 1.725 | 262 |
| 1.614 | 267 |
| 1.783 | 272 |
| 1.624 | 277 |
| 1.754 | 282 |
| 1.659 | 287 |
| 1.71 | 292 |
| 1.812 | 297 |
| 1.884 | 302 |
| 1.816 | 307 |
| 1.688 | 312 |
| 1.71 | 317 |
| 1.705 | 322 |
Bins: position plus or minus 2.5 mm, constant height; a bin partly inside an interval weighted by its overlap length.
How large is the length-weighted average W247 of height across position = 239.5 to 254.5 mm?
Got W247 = 1.95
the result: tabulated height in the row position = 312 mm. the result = 1.688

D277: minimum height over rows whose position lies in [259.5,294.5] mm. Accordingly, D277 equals 1.614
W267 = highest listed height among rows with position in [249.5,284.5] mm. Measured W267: 1.822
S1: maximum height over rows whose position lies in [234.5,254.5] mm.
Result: 2.07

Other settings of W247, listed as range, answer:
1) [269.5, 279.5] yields 1.7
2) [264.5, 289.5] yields 1.69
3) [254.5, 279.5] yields 1.7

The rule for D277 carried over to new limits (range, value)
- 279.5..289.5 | 1.659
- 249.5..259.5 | 1.764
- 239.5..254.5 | 1.822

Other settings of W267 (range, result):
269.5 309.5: 1.884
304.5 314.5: 1.816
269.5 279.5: 1.783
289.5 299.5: 1.812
